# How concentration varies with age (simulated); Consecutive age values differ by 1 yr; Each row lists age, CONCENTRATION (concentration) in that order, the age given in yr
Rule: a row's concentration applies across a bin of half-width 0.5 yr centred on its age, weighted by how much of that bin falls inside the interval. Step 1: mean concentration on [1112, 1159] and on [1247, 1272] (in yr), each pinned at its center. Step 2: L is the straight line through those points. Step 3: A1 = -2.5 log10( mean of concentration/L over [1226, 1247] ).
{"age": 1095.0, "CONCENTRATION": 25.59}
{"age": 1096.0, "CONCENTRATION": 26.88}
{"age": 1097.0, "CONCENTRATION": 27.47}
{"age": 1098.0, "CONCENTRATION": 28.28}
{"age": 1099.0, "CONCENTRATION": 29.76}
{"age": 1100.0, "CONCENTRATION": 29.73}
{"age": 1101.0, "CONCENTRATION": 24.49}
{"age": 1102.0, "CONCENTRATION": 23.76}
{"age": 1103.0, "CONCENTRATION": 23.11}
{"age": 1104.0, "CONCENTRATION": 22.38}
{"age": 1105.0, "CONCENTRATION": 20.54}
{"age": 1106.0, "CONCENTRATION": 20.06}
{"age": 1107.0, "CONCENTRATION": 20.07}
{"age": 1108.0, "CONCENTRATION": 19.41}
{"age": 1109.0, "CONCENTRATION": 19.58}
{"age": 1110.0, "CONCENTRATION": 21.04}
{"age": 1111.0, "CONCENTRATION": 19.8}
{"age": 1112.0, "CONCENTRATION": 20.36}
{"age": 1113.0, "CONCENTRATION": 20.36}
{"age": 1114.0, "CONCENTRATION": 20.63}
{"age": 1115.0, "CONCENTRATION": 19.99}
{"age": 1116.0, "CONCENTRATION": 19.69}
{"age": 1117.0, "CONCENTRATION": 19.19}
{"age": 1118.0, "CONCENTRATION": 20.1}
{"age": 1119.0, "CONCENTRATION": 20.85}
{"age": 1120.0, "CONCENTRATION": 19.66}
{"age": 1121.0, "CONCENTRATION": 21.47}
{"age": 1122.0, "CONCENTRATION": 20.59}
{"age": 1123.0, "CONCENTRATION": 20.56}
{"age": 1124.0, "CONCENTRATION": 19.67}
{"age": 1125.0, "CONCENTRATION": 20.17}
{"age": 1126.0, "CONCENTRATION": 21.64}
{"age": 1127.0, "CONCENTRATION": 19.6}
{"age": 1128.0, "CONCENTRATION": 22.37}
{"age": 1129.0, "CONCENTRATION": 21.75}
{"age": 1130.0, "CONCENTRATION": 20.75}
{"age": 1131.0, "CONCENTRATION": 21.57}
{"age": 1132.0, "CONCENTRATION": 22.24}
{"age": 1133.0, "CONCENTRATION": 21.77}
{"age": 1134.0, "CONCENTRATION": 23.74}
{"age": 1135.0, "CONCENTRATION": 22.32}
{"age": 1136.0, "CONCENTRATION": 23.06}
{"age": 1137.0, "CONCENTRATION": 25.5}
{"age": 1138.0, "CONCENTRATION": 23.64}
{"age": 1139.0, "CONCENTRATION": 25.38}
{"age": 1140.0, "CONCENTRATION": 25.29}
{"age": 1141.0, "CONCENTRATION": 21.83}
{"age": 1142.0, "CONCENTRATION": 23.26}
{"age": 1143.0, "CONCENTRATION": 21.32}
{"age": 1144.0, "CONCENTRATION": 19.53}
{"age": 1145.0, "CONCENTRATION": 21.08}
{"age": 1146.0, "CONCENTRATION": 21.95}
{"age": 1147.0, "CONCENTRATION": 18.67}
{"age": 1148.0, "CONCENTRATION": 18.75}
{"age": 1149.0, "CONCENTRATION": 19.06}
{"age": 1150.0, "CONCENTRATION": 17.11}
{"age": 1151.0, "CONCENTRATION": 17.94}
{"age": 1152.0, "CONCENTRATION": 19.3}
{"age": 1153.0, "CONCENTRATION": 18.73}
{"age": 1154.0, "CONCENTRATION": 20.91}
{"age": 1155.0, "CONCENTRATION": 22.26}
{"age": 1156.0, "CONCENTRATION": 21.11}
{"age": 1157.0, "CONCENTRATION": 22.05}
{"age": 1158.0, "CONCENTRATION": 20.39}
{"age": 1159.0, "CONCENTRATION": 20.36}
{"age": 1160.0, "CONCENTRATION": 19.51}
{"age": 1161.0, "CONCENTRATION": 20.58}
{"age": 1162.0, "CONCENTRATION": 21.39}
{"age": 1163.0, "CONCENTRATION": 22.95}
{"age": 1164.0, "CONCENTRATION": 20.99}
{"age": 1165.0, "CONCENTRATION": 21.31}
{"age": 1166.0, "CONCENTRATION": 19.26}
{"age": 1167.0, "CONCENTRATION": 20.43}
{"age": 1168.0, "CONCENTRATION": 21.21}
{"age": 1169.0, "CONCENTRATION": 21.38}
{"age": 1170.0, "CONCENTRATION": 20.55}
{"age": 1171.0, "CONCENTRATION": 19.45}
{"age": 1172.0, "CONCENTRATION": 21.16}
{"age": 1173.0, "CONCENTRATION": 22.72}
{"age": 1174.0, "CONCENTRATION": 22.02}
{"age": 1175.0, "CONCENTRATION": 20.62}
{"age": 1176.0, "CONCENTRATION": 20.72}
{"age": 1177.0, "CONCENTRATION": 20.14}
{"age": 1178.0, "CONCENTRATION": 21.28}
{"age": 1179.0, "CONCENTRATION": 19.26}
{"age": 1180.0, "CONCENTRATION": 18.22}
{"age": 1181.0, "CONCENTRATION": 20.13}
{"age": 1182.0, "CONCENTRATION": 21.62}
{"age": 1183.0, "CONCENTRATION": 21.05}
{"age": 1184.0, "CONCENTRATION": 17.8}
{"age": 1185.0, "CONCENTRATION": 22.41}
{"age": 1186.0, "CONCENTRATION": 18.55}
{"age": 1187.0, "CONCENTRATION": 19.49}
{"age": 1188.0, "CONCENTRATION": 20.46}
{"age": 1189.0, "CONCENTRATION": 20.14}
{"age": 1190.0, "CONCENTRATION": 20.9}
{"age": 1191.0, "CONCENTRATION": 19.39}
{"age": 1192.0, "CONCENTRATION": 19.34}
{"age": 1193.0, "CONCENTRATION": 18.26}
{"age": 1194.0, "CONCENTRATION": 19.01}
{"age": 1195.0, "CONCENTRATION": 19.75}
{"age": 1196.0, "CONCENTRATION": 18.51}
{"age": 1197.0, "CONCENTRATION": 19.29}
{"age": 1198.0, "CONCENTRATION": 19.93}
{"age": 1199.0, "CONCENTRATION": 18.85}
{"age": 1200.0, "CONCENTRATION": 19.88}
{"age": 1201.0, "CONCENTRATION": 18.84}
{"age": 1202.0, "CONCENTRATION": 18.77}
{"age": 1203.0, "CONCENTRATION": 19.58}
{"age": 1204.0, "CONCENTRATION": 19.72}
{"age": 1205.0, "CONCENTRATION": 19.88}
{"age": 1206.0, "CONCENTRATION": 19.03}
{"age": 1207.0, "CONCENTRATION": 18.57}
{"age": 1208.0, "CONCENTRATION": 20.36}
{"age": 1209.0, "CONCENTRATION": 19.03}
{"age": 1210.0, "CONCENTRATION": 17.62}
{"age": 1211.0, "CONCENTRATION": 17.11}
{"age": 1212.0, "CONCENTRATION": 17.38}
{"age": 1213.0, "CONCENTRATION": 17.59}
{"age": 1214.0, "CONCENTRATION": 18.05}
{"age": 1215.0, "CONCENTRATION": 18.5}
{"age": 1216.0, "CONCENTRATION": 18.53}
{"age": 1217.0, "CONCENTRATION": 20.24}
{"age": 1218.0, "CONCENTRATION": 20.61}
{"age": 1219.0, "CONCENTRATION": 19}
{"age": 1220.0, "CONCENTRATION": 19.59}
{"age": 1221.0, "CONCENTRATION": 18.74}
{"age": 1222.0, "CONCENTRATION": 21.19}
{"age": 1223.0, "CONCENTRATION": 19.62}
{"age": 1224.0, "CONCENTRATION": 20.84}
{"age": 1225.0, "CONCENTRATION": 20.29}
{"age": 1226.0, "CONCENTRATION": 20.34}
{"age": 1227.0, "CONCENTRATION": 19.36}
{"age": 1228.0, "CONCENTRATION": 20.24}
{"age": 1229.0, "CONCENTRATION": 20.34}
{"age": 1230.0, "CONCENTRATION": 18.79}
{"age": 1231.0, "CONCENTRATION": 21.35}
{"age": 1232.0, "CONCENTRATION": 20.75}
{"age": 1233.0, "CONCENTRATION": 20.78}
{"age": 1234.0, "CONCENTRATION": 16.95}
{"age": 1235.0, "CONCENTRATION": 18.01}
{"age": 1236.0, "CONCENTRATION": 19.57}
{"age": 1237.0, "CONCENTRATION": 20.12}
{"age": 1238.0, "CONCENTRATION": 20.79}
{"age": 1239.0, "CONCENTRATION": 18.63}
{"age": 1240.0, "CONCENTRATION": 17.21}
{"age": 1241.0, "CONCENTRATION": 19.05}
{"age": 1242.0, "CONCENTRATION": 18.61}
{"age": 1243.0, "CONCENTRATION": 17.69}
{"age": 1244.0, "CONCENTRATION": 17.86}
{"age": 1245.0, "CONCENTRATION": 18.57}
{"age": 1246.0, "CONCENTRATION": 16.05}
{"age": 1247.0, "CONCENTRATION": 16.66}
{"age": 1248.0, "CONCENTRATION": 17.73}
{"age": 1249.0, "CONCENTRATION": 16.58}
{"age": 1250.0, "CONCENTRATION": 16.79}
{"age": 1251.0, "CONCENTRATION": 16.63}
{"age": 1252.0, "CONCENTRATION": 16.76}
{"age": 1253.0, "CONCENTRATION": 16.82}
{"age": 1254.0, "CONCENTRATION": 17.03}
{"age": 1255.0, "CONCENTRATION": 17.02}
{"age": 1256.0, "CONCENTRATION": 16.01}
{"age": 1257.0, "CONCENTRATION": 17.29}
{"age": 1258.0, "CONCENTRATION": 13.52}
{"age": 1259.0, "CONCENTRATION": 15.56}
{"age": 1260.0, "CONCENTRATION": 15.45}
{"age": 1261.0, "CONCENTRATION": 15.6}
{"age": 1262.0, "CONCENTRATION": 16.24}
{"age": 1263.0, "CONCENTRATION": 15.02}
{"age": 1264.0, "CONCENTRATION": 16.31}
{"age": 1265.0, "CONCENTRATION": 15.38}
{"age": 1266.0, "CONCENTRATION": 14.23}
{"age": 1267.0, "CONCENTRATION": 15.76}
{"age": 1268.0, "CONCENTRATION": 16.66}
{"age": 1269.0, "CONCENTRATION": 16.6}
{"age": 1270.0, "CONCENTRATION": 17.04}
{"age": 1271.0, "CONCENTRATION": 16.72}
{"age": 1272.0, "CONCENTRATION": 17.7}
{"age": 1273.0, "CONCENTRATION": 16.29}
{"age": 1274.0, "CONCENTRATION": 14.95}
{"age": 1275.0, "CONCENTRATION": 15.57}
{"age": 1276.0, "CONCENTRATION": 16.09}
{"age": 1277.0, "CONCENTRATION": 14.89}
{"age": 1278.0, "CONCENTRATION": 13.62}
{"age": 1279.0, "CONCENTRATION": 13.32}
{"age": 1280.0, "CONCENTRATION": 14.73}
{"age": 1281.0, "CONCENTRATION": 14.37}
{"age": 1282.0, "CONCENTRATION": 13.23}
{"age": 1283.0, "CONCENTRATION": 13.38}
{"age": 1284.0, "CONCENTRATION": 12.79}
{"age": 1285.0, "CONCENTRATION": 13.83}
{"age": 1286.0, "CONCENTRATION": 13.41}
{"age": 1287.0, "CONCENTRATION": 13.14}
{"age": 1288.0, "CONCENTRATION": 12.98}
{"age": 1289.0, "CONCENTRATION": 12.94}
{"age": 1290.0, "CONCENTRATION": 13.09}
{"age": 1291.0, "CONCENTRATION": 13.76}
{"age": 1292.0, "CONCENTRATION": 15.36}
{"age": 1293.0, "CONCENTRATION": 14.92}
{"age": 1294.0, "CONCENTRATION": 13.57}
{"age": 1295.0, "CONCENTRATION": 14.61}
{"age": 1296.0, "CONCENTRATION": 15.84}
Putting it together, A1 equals -0.113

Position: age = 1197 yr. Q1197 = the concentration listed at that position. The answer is 19.29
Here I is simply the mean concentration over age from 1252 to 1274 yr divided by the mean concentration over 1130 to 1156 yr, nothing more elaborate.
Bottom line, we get 0.8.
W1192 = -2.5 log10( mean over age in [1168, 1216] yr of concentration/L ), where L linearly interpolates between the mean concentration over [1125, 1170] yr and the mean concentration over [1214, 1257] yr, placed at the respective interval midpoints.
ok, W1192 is 0.02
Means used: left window 21.2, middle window 19.6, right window 18.7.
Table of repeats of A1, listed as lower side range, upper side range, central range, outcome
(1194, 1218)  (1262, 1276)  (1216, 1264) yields -0.05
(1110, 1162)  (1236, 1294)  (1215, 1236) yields -0.13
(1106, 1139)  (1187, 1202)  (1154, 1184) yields -0.04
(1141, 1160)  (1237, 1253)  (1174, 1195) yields -0.04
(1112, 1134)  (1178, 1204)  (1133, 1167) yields -0.05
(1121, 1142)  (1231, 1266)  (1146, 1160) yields 0.08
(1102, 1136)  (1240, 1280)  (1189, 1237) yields -0.09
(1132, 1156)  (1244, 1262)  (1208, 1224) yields -0.05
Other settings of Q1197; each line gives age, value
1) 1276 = 16.09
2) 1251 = 16.63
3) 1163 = 22.95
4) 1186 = 18.55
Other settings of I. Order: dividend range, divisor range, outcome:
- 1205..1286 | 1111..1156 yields 0.83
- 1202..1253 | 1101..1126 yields 0.91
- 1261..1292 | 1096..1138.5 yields 0.67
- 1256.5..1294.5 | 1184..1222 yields 0.77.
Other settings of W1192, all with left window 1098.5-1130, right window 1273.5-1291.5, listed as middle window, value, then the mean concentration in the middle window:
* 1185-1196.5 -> -0.093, 19.6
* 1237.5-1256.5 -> -0.133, 17.5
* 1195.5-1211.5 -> -0.099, 19.1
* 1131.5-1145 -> -0.132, 22.9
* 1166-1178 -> -0.115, 20.9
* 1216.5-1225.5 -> -0.202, 20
